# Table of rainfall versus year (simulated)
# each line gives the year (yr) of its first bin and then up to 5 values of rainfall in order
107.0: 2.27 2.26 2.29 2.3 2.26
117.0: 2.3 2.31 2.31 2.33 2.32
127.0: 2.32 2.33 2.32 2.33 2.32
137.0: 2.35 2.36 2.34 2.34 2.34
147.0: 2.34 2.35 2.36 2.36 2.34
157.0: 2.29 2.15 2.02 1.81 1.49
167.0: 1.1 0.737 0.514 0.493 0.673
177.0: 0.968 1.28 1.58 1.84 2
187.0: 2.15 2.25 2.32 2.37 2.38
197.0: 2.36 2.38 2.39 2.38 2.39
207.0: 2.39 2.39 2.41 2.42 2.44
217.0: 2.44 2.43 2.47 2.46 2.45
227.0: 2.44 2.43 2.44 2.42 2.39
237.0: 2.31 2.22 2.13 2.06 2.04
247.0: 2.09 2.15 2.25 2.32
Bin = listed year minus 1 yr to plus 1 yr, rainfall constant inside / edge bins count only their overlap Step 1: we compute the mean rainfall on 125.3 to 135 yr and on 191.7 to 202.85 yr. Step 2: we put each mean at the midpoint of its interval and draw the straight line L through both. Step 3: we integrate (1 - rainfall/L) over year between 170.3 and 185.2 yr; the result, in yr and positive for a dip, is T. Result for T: 7.73 yr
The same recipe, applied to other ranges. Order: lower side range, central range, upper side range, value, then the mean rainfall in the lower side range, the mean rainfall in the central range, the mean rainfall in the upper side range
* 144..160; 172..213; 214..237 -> 6.94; 2.32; 1.98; 2.43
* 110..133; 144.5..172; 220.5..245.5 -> 5.38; 2.31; 1.86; 2.33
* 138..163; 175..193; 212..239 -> 4.43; 2.28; 1.77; 2.42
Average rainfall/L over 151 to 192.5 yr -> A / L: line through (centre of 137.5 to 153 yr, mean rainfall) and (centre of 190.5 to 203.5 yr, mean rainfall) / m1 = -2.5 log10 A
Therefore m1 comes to 0.39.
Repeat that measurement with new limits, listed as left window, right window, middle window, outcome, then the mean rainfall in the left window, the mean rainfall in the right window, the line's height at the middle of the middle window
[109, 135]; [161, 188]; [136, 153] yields -0.24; 2.31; 1.31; 1.88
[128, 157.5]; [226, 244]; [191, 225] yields -0.04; 2.34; 2.32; 2.32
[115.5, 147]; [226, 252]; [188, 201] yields -0.03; 2.33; 2.26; 2.29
